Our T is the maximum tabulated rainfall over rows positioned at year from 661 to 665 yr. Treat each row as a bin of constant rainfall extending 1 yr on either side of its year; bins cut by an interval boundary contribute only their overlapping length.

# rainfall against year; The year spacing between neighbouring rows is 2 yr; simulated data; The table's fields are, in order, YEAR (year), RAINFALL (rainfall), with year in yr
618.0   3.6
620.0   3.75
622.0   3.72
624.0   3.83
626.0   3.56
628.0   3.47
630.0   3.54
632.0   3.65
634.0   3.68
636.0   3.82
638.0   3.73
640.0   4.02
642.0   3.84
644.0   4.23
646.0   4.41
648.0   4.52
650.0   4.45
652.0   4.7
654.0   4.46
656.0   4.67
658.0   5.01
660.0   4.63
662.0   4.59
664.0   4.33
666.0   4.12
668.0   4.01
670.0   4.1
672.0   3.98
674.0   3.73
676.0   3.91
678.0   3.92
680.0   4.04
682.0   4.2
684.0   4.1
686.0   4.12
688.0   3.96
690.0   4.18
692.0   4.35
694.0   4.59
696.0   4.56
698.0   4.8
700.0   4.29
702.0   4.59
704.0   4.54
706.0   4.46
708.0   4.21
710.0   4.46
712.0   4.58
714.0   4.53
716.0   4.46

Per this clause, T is 4.59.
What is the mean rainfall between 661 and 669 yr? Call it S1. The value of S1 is 4.26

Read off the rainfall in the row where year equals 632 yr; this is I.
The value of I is 3.65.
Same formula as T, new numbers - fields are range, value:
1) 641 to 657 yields 4.7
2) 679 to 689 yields 4.2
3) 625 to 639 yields 3.82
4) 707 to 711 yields 4.46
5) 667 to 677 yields 4.1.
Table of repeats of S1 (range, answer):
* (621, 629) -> 3.65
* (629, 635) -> 3.62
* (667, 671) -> 4.05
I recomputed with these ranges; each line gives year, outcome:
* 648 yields 4.52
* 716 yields 4.46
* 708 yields 4.21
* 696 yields 4.56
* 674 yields 3.73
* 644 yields 4.23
